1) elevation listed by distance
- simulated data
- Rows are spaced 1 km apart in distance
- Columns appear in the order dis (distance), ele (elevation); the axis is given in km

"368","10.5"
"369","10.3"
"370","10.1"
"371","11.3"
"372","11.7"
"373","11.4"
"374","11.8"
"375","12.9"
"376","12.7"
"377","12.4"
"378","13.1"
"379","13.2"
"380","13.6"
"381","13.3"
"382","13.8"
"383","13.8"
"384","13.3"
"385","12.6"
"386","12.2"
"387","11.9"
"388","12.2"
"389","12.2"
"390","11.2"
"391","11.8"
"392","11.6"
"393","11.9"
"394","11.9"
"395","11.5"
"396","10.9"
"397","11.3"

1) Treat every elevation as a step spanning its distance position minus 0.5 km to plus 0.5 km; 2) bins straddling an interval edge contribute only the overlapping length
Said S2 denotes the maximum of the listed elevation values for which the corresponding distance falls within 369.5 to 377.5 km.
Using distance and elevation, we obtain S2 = 12.9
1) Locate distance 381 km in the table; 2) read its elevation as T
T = 13.3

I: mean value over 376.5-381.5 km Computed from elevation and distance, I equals 13.1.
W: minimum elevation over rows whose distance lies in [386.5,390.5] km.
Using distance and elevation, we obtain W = 11.2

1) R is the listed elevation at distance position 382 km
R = 13.8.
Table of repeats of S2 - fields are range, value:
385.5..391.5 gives 12.2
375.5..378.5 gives 13.1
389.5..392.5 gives 11.8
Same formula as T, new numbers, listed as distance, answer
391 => 11.8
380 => 13.6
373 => 11.4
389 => 12.2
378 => 13.1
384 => 13.3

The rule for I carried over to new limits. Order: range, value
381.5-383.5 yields 13.8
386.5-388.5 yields 12.1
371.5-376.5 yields 12.1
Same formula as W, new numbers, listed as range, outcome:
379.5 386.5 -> 12.2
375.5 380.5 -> 12.4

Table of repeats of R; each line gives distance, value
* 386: 12.2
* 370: 10.1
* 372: 11.7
